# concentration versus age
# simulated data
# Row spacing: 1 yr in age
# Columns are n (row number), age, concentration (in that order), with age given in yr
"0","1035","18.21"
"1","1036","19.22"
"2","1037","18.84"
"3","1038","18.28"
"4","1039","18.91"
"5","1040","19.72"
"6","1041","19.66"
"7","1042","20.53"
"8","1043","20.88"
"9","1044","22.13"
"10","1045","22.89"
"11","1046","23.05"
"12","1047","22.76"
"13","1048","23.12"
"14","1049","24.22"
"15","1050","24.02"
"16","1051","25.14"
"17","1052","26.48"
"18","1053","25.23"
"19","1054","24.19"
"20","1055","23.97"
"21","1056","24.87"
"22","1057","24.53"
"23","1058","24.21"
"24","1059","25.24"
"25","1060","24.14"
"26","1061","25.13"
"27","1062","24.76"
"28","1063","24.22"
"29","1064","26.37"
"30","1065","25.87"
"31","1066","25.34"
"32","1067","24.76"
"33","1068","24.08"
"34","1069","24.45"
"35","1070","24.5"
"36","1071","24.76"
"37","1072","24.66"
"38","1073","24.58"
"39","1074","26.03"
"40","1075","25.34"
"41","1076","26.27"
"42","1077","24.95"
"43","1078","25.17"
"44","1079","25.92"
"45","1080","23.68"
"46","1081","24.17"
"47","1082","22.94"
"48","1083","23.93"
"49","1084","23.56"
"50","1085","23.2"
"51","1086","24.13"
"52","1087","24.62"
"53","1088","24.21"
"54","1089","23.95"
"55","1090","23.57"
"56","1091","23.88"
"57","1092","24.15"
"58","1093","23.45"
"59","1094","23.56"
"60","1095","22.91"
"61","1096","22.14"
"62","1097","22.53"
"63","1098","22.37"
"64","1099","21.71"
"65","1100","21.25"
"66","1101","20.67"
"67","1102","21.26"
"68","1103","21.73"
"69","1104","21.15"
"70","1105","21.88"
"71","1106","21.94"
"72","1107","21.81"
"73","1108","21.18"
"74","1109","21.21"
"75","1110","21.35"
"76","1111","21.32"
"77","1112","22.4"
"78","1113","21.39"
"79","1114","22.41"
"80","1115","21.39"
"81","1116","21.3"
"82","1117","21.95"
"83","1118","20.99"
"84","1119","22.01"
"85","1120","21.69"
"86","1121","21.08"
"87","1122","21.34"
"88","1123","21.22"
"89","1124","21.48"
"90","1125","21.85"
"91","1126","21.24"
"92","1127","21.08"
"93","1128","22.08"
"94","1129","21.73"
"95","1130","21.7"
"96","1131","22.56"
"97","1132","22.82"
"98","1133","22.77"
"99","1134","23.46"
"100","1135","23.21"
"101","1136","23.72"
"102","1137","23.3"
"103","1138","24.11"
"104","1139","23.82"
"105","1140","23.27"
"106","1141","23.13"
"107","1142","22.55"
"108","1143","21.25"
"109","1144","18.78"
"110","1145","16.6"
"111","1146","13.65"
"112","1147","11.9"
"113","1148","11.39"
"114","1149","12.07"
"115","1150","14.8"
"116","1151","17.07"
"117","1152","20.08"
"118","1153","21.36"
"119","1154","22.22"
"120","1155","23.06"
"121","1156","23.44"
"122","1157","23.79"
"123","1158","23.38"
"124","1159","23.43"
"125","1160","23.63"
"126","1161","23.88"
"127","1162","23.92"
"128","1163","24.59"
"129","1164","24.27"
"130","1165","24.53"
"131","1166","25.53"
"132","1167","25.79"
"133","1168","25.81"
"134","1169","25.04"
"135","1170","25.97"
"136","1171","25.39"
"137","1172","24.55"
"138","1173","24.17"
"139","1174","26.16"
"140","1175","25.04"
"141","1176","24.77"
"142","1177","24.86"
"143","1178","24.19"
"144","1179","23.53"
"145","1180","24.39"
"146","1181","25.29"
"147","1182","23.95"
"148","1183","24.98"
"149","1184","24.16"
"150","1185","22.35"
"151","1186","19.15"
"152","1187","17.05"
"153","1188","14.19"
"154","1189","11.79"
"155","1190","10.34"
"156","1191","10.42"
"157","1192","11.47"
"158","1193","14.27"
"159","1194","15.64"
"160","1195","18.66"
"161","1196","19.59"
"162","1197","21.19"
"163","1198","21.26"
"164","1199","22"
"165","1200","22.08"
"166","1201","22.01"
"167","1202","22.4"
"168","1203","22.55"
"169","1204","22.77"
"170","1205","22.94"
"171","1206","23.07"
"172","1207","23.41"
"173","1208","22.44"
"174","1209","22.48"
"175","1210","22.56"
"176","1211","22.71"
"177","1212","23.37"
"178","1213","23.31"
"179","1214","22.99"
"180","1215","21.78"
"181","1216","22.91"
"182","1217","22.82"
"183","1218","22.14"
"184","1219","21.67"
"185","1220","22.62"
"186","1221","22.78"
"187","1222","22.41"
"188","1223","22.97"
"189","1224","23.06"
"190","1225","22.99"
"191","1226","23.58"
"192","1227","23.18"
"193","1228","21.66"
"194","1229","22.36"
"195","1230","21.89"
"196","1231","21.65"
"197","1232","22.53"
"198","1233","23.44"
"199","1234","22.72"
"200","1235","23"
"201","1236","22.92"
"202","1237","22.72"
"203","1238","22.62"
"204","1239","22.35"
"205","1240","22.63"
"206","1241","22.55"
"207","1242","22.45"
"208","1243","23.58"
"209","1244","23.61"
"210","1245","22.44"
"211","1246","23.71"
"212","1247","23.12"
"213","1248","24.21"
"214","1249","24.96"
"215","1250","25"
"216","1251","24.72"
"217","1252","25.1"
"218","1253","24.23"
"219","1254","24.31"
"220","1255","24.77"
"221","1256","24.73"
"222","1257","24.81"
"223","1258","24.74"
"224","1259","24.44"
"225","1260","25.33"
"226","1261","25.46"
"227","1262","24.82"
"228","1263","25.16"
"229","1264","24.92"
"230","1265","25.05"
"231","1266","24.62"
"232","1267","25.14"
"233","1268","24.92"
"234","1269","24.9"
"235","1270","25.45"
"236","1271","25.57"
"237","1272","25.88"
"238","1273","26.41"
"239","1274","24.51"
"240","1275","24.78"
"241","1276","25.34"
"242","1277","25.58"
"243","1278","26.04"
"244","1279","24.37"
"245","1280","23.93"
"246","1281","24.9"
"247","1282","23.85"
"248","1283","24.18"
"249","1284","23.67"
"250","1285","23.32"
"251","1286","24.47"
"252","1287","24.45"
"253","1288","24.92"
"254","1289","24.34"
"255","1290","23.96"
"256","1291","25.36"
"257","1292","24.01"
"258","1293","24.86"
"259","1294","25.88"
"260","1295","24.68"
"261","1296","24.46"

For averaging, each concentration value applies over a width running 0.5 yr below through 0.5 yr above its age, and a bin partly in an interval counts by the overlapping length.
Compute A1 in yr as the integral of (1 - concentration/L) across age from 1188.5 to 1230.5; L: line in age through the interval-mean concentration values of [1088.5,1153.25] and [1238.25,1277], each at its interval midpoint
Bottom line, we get 4.41 yr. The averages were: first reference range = 21.2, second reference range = 24.5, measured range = 20.9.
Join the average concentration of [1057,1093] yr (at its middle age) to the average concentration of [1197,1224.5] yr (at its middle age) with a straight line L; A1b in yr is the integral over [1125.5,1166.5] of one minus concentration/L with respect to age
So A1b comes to 3.8 yr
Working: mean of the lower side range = 24.6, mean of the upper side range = 22.5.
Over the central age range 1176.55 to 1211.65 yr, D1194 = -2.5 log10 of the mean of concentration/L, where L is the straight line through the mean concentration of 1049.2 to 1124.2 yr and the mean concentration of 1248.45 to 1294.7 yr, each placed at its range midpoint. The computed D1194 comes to 0.184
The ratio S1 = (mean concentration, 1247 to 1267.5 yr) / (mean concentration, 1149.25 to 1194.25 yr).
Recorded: 1.1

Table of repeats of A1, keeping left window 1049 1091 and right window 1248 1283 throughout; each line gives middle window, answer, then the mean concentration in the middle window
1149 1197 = 6.36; 21.5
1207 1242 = 3.14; 22.6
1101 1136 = 4.17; 21.8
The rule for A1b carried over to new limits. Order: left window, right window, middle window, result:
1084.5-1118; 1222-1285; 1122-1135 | 0.4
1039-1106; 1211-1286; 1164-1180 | -0.8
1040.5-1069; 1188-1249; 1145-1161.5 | 2.4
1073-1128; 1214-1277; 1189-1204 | 3.4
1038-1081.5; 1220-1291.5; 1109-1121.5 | 1.3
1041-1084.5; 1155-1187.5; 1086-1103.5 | 1.0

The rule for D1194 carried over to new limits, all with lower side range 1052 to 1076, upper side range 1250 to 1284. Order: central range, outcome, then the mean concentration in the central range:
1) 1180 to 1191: 0.29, 19.2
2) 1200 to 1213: 0.10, 22.7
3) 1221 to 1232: 0.11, 22.6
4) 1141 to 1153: 0.42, 16.9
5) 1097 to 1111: 0.16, 21.5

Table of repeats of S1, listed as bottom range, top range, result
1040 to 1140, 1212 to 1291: 1.03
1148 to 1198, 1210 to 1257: 1.09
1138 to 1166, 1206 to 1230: 1.09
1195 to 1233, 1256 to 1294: 1.11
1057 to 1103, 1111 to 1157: 0.87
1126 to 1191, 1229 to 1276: 1.11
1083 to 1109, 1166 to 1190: 1.01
